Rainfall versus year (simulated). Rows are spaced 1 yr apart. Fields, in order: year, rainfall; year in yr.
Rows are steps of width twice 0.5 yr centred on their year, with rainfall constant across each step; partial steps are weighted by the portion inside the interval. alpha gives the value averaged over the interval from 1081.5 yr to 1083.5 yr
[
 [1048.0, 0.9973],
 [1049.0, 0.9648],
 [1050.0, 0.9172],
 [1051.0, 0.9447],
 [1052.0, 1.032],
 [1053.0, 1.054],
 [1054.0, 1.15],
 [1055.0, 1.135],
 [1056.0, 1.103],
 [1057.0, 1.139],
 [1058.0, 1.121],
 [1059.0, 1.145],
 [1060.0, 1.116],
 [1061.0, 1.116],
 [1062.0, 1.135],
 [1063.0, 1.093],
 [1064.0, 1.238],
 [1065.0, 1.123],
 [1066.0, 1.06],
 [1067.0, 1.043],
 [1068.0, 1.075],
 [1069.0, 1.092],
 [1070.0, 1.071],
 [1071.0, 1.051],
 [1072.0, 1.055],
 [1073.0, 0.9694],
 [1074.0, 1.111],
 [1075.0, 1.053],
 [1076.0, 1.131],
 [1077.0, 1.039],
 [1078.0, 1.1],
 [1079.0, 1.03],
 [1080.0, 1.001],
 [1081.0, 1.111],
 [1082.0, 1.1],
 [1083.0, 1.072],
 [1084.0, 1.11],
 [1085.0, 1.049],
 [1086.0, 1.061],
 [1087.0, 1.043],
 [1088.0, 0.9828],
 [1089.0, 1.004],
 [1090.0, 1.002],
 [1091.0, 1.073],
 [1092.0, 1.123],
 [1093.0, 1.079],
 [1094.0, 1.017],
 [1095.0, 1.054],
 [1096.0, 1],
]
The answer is 1.09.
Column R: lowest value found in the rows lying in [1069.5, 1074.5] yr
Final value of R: 0.9694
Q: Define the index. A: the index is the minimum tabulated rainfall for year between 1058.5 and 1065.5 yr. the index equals 1.093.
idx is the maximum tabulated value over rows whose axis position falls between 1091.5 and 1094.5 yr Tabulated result 1.123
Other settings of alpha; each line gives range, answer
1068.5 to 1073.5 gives 1.05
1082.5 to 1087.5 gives 1.07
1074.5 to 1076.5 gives 1.09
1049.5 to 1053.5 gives 0.987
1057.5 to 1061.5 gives 1.12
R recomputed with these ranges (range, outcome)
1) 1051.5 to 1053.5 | 1.032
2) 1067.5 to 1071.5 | 1.051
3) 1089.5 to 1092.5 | 1.002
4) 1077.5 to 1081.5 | 1.001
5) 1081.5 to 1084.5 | 1.072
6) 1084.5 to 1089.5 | 0.9828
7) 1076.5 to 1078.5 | 1.039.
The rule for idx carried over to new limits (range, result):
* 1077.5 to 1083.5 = 1.111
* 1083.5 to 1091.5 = 1.11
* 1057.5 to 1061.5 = 1.145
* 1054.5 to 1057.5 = 1.139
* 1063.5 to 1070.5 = 1.238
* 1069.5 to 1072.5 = 1.071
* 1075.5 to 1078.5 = 1.131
